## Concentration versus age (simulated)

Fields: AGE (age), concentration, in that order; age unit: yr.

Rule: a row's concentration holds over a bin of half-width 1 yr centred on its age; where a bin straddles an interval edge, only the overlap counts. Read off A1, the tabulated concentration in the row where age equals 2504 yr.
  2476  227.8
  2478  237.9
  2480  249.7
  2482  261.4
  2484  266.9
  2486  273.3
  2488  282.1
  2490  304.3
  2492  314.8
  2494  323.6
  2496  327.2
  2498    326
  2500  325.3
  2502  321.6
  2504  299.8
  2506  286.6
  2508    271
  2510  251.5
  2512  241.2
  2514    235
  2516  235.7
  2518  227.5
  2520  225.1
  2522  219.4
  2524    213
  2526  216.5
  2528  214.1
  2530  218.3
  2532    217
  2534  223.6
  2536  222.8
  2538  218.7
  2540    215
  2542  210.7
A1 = 299.8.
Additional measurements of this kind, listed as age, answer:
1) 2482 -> 261.4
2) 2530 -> 218.3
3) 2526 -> 216.5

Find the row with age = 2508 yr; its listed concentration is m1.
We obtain 271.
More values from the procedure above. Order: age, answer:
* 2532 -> 217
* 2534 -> 223.6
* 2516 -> 235.7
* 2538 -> 218.7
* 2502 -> 321.6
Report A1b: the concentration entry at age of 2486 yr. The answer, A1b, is 273.3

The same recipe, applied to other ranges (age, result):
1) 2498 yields 326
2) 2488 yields 282.1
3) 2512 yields 241.2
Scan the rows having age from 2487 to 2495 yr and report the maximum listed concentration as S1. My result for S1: 323.6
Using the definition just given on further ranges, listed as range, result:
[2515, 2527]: 235.7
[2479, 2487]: 273.3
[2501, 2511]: 321.6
